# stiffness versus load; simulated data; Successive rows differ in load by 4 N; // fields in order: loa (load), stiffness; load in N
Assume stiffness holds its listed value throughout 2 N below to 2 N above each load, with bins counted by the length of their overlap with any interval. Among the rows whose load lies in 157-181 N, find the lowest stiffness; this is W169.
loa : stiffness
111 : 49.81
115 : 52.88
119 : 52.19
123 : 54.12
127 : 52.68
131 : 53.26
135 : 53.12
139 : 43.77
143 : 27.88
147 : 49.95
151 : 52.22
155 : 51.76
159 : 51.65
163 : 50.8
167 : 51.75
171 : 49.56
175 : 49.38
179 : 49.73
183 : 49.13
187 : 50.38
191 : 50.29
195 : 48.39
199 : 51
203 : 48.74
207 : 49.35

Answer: 49.38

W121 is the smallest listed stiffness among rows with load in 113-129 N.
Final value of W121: 52.19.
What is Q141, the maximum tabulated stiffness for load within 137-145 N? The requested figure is 43.77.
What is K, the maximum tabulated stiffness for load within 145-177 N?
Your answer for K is 52.22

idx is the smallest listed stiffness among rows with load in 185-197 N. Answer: 48.39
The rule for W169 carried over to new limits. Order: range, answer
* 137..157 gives 27.88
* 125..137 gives 52.68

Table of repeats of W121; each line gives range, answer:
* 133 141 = 43.77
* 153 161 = 51.65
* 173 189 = 49.13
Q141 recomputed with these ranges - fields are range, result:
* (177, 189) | 50.38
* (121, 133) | 54.12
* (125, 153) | 53.26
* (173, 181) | 49.73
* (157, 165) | 51.65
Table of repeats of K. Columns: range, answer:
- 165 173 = 51.75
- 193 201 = 51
